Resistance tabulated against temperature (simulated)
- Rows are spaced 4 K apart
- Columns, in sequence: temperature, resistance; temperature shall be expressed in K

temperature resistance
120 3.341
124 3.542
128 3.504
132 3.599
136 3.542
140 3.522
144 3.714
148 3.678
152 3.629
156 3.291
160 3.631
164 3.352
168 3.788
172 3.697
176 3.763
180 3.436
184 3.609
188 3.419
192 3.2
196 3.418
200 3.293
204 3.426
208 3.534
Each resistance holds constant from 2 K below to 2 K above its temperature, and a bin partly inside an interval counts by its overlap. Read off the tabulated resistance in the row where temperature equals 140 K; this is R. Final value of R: 3.522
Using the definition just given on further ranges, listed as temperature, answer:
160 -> 3.631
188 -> 3.419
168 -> 3.788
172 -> 3.697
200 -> 3.293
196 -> 3.418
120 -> 3.341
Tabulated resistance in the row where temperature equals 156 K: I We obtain 3.291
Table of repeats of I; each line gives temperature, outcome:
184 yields 3.609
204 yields 3.426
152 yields 3.629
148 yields 3.678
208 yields 3.534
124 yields 3.542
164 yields 3.352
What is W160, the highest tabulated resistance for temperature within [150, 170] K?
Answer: 3.788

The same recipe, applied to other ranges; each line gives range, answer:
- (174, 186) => 3.763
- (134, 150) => 3.714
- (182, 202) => 3.609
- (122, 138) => 3.599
